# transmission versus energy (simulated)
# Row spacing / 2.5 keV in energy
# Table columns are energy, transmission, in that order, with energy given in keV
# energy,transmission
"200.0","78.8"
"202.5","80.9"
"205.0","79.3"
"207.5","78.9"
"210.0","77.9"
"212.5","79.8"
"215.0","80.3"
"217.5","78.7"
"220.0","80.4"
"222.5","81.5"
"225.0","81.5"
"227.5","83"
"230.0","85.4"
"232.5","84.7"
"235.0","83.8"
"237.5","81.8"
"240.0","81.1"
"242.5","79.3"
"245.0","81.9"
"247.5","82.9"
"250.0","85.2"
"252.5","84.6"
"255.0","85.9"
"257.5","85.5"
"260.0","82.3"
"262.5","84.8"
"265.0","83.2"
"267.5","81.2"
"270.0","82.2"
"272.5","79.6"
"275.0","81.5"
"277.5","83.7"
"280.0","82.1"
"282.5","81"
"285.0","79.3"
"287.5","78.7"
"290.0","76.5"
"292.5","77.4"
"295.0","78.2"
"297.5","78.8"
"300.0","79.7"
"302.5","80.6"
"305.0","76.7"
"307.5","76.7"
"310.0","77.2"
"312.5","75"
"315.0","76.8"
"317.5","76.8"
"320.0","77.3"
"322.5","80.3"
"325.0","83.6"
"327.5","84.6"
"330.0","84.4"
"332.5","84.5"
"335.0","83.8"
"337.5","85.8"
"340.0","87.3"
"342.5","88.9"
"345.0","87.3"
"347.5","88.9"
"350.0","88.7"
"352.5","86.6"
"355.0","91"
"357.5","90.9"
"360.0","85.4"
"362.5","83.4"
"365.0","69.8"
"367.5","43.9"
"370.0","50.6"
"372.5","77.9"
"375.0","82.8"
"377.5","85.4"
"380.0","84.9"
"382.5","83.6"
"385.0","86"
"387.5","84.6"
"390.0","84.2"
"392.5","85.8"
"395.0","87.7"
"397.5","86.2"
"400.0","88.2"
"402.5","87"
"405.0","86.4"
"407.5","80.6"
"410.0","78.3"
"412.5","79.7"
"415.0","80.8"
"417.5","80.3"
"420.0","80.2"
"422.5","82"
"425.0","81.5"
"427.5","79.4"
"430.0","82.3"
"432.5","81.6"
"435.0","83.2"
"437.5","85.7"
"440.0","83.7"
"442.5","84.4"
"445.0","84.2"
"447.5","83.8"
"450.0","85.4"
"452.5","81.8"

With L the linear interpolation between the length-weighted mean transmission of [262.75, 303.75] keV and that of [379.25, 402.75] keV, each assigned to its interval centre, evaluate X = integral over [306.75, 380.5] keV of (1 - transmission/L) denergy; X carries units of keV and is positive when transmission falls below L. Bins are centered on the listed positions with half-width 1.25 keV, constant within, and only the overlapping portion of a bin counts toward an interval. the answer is 2.4 keV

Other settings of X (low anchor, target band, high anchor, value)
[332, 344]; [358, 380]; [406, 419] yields 2.60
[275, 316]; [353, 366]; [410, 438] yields -0.74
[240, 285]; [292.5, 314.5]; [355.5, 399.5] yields 1.04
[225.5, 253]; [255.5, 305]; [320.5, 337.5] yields 1.40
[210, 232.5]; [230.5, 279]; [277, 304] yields -1.51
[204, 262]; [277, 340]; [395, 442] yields 1.73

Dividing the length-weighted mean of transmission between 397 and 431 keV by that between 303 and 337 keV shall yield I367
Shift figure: 1.03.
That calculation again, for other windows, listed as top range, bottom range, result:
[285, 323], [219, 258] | 0.94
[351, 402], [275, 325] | 1.03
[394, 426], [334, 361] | 0.95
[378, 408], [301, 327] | 1.09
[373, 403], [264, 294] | 1.06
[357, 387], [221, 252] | 0.93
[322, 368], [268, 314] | 1.06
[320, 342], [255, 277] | 1.02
